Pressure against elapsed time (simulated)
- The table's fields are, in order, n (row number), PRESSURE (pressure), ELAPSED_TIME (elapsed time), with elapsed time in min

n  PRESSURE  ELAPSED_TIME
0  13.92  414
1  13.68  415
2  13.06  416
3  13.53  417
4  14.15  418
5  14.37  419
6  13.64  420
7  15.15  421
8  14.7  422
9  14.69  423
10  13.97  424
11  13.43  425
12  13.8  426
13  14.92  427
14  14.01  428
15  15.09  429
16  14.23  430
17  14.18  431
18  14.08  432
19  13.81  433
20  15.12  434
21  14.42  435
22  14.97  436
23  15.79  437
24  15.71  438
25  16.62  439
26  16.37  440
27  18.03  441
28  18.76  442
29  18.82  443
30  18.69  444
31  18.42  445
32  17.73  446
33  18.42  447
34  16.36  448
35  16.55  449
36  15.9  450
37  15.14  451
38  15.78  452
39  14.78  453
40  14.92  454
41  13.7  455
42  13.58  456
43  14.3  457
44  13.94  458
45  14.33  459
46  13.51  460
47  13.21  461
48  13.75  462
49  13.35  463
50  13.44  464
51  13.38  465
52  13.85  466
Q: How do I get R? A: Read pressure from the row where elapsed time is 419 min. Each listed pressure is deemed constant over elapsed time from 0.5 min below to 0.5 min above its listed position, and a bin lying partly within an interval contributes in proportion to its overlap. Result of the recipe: 14.37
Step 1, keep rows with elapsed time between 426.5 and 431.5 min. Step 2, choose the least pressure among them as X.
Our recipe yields 14.01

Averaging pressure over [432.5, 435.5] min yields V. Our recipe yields 14.5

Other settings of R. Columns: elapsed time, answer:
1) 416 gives 13.06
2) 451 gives 15.14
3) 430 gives 14.23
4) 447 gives 18.42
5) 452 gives 15.78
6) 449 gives 16.55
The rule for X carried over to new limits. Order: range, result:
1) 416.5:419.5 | 13.53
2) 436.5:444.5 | 15.71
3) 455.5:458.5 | 13.58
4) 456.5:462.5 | 13.21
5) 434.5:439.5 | 14.42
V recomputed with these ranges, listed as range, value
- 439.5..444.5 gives 18.1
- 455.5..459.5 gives 14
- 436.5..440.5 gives 16.1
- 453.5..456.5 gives 14.1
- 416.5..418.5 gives 13.8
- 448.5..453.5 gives 15.6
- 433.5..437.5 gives 15.1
